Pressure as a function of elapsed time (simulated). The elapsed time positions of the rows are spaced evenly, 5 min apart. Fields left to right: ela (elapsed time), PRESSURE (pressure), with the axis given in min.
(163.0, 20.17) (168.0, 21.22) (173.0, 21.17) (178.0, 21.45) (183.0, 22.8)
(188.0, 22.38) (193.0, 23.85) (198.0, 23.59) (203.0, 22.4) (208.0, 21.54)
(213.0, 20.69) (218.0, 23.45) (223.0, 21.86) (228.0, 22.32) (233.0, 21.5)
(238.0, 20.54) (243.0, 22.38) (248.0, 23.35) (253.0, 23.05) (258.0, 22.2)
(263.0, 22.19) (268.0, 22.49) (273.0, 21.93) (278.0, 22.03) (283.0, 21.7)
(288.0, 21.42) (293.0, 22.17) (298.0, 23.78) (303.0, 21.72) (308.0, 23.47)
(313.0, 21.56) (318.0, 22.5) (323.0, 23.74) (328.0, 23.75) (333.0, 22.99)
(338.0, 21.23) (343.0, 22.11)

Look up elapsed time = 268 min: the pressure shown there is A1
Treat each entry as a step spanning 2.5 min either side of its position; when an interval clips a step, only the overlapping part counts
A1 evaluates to 22.49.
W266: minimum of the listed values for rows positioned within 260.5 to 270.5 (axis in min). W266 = 22.19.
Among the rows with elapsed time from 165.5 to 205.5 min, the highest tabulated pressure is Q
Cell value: 23.85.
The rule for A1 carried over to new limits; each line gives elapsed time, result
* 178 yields 21.45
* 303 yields 21.72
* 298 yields 23.78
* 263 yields 22.19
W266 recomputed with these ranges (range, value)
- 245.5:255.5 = 23.05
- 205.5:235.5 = 20.69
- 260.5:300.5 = 21.42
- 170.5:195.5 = 21.17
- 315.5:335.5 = 22.5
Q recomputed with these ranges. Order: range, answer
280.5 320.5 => 23.78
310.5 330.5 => 23.75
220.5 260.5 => 23.35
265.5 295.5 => 22.49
